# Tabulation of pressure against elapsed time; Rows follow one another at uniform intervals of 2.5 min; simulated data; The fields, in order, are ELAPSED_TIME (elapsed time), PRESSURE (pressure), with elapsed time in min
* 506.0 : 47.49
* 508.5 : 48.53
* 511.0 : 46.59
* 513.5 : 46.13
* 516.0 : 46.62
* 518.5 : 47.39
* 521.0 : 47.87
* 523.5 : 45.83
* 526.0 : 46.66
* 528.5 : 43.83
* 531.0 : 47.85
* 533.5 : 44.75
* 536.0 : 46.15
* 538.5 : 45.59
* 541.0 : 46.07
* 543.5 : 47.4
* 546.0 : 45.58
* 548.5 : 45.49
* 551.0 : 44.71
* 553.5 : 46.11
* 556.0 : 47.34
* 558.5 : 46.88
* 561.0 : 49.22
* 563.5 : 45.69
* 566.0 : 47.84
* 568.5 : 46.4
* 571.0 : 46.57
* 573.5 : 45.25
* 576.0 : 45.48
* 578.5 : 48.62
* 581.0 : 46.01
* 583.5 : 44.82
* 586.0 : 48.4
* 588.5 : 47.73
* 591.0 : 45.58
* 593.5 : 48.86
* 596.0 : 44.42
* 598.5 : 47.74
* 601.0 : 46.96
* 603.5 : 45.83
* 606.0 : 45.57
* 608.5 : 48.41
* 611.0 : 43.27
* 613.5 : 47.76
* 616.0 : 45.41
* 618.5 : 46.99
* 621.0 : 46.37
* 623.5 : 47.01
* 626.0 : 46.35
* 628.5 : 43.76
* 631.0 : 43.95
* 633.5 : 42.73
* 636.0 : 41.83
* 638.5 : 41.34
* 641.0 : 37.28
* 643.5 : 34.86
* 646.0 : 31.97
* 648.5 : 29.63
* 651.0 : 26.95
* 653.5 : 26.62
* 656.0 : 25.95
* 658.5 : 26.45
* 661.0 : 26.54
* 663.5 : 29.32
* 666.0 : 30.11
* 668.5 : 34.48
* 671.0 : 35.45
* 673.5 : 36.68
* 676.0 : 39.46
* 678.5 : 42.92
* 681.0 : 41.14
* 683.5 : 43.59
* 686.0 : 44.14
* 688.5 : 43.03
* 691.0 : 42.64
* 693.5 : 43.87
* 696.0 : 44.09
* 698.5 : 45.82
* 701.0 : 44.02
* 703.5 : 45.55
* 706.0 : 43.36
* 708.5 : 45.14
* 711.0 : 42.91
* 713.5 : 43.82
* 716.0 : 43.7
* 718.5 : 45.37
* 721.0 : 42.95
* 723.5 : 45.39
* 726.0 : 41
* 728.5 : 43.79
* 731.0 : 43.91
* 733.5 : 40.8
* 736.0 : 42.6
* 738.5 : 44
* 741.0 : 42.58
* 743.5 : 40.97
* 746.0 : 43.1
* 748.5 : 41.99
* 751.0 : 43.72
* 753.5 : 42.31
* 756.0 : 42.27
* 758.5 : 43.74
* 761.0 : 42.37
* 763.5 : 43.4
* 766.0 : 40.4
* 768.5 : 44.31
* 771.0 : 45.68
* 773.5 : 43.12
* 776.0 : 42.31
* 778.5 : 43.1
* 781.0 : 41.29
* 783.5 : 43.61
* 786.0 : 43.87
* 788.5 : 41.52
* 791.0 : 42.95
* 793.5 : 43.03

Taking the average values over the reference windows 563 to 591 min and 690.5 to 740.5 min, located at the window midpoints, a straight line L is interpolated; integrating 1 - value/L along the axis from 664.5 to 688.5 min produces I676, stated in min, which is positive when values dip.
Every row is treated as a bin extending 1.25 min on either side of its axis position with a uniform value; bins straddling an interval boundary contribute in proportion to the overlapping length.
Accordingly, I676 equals 3.1 min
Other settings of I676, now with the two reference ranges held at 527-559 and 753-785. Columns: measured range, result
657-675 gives 5.27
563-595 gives -0.87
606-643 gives 0.48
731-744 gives 0.28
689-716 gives -0.15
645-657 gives 4.40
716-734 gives 0.03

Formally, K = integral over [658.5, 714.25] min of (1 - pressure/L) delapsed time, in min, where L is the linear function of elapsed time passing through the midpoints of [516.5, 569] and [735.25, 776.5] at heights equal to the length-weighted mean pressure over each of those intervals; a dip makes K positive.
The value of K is 5.0 min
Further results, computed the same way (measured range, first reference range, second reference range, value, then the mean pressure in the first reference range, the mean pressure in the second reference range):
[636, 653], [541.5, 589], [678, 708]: 4.12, 46.6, 43.7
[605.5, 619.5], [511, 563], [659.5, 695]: -1.46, 46.4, 38.1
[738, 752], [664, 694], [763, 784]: -0.24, 39.4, 43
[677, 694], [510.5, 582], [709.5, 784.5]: 0.42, 46.4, 43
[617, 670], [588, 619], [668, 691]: 8.81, 46.5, 40.4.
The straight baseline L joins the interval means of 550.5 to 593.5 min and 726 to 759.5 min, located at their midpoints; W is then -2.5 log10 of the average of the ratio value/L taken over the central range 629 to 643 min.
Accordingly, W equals 0.10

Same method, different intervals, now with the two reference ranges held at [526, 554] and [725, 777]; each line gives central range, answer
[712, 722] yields -0.02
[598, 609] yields -0.04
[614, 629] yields -0.04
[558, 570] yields -0.04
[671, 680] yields 0.12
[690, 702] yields -0.01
